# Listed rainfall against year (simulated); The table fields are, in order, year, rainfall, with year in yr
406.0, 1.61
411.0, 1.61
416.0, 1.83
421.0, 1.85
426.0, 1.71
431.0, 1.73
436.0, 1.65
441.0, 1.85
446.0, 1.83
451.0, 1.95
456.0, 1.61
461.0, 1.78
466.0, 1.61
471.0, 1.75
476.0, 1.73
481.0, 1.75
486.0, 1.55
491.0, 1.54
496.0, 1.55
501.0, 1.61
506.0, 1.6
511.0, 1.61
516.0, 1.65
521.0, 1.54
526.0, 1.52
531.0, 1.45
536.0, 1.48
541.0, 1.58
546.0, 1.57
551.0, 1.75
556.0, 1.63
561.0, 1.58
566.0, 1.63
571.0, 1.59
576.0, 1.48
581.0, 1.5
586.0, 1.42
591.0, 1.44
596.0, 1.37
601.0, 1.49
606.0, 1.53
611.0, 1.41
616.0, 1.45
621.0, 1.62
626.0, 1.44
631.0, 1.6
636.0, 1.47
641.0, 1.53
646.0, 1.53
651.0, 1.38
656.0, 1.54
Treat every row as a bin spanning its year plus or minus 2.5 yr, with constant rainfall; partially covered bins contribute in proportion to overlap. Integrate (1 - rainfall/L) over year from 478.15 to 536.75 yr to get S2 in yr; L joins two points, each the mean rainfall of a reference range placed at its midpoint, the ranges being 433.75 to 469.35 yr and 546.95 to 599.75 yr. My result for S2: 2.9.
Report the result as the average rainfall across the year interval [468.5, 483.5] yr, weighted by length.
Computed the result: 1.74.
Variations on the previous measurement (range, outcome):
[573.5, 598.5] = 1.44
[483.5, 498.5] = 1.55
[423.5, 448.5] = 1.75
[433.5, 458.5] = 1.78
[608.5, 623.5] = 1.49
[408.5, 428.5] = 1.75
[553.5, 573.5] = 1.61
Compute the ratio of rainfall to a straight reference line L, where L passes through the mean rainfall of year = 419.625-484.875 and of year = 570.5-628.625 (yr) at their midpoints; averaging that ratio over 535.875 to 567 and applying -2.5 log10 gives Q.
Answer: -0.032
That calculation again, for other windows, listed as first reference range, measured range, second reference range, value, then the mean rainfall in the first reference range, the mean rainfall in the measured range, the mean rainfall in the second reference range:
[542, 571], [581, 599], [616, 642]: 0.11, 1.63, 1.42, 1.52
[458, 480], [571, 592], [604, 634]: 0.06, 1.72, 1.48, 1.51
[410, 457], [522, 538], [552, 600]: 0.08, 1.77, 1.49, 1.52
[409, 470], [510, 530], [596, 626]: 0.04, 1.75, 1.57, 1.48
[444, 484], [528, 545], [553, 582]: 0.08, 1.75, 1.51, 1.57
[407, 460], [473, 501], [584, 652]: 0.03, 1.76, 1.62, 1.48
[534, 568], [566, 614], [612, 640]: 0.06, 1.6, 1.48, 1.51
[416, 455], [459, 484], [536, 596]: 0.00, 1.79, 1.72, 1.55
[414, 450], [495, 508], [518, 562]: 0.04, 1.79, 1.59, 1.57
